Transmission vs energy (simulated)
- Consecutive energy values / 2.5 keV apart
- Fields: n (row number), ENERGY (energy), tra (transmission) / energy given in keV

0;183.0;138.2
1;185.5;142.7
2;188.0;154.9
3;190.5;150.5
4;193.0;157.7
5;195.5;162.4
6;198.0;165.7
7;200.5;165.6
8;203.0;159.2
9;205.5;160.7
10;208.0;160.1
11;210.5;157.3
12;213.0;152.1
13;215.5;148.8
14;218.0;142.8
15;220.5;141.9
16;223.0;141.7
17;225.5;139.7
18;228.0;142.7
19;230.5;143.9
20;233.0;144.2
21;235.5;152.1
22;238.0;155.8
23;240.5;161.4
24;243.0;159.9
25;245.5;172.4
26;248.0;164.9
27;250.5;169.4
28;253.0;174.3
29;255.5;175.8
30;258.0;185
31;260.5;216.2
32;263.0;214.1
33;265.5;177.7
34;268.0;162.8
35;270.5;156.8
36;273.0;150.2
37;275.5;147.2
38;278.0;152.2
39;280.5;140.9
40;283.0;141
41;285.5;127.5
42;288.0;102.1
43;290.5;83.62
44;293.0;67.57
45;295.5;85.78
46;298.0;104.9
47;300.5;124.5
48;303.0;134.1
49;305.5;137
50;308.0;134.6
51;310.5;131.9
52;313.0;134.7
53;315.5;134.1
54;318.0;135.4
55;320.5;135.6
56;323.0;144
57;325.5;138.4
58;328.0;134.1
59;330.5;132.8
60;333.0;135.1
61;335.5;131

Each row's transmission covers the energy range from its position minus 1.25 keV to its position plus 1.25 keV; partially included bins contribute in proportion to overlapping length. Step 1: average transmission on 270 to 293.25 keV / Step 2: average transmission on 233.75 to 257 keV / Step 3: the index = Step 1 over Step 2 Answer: 0.8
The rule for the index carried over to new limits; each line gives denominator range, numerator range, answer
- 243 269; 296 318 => 0.71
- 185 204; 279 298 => 0.68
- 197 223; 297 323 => 0.85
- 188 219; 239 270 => 1.13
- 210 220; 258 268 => 1.31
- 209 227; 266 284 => 1.03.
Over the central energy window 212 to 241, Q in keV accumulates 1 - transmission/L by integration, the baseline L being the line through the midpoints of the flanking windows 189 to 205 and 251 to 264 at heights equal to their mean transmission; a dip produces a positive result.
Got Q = 4.71 keV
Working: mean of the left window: 160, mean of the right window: 191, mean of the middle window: 147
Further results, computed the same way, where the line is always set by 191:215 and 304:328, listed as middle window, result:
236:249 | -0.9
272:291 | 1.5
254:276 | -4.6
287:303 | 4.9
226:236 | 0.6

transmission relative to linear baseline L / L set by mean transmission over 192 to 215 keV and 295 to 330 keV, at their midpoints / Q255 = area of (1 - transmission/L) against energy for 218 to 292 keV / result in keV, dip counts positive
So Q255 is -4.5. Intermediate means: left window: 160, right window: 130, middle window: 155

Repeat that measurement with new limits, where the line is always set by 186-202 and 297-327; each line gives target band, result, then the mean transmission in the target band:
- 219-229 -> 0.7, 142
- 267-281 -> -1.1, 152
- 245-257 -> -2.1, 172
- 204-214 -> -0.2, 158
